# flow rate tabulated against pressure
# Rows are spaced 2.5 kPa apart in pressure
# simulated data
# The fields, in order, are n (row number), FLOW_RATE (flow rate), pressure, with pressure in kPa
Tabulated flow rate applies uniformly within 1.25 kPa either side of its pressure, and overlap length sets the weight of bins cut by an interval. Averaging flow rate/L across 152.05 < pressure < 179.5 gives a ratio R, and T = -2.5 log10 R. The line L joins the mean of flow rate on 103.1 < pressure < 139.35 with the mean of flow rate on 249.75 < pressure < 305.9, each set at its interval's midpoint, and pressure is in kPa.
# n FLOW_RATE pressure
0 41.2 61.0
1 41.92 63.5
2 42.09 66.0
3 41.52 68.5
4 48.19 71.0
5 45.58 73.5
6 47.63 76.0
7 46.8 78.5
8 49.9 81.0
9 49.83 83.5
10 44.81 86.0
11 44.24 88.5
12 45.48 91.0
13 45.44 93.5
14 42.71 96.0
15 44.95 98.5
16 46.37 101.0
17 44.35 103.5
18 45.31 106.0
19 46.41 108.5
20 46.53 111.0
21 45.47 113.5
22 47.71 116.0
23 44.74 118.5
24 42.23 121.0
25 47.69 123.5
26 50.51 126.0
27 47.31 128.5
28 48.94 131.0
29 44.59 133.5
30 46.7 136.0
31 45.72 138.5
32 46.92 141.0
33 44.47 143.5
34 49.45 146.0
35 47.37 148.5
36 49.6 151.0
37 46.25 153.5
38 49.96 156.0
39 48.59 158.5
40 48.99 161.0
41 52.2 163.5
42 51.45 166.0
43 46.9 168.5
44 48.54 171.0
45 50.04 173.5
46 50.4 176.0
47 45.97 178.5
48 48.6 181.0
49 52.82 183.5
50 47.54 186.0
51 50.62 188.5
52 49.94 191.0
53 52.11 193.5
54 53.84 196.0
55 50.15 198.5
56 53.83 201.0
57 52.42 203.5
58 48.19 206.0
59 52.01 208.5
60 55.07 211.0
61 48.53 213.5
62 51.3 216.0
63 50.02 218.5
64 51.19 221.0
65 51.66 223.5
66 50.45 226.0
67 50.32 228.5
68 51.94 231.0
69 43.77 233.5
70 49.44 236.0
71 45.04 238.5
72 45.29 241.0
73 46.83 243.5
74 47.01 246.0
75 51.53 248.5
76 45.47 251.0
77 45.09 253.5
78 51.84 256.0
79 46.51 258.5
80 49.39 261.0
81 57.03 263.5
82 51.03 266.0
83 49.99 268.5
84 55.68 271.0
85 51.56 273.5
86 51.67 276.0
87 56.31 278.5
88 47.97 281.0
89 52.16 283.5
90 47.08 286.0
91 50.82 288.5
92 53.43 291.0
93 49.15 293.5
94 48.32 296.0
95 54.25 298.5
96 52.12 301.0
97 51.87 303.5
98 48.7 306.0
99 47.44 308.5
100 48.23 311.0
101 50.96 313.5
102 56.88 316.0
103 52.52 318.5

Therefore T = -0.033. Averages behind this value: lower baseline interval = 46.3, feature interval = 49.1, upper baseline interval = 50.8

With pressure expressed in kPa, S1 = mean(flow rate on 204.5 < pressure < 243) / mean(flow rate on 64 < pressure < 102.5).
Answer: 1.09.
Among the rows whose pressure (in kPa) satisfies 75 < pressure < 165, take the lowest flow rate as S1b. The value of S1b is 42.23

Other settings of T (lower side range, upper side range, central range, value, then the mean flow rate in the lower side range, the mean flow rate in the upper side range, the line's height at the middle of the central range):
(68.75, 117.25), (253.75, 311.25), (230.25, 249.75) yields 0.05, 46.1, 50.9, 49.8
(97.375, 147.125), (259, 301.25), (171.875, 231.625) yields -0.04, 46.3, 51.5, 48.9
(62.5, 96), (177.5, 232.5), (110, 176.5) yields 0.01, 45.6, 50.8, 48.2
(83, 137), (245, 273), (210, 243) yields -0.01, 46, 50.1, 49.2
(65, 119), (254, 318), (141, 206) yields -0.03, 45.8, 51.2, 48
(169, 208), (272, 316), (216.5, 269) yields 0.03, 50.3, 50.9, 50.6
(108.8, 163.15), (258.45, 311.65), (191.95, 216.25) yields -0.06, 47.2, 51.1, 49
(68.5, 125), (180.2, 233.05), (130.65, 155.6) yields 0.02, 45.9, 51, 48.1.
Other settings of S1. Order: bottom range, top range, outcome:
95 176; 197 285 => 1.06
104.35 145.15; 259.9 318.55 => 1.11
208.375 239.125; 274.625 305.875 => 1.02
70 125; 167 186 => 1.06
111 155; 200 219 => 1.10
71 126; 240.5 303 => 1.09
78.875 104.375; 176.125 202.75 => 1.10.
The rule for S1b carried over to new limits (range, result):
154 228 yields 45.97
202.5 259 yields 43.77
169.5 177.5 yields 48.54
